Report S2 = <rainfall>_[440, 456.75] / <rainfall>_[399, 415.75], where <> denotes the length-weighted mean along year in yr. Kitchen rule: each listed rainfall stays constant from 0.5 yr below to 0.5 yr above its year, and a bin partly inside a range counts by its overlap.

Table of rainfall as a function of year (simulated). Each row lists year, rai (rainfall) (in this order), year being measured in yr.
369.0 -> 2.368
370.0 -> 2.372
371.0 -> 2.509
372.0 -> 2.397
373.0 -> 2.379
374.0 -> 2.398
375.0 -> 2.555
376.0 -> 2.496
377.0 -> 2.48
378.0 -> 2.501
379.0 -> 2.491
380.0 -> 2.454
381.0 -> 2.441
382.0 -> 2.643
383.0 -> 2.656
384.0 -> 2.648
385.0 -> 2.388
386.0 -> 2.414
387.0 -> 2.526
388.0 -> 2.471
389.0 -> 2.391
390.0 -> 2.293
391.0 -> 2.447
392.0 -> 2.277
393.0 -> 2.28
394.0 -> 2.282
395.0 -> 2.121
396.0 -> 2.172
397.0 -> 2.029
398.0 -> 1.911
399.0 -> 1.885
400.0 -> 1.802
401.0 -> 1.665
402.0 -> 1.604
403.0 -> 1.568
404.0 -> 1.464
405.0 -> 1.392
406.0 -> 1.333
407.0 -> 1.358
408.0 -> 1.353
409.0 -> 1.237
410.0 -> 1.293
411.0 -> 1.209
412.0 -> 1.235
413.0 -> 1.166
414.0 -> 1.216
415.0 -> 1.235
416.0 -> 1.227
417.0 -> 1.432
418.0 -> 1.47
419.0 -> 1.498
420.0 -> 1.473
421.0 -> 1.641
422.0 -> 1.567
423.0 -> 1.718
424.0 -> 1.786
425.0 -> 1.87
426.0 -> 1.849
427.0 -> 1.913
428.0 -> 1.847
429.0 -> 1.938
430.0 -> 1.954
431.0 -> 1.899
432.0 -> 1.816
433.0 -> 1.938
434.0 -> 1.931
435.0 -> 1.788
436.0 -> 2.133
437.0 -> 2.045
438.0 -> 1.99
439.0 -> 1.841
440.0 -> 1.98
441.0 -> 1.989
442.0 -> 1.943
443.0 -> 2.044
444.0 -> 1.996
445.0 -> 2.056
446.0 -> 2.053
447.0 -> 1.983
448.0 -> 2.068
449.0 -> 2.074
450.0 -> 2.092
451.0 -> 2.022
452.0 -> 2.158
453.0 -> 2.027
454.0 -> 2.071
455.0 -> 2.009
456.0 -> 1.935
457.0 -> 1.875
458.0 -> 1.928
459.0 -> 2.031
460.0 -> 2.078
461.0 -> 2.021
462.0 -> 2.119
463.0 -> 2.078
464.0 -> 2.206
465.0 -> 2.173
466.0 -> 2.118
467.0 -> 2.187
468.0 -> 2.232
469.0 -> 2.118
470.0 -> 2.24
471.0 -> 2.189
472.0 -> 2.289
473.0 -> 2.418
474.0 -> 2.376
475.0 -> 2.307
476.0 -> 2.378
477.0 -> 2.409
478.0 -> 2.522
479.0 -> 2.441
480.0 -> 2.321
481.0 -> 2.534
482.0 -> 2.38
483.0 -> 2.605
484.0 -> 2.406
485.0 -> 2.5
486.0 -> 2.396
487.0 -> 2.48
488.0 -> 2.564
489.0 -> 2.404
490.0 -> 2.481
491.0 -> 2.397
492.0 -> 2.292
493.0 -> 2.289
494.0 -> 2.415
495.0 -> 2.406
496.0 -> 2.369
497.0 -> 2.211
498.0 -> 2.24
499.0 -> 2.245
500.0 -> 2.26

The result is 1.45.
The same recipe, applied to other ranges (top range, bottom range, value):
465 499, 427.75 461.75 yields 1.18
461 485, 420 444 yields 1.22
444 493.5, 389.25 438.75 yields 1.29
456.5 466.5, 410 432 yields 1.31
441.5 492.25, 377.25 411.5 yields 1.09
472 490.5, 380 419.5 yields 1.31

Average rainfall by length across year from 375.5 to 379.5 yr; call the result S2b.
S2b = 2.49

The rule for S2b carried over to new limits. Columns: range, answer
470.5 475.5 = 2.32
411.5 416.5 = 1.22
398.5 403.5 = 1.7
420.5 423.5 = 1.64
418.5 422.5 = 1.54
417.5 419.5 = 1.48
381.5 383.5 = 2.65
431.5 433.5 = 1.88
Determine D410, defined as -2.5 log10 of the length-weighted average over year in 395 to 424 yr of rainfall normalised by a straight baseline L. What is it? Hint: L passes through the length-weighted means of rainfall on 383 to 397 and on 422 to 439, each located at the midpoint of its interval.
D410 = 0.370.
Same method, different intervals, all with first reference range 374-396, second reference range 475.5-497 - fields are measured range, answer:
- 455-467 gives 0.180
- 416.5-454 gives 0.272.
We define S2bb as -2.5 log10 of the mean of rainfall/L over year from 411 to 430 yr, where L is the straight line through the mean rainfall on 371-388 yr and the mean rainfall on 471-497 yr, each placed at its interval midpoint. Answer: 0.49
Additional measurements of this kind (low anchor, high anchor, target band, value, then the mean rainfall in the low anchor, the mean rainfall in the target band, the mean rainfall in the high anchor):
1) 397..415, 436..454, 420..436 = -0.028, 1.46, 1.83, 2.03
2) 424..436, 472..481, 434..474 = 0.042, 1.89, 2.07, 2.4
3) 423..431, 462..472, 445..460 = 0.020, 1.87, 2.03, 2.17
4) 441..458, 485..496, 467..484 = -0.040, 2.02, 2.36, 2.41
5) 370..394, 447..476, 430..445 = 0.139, 2.45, 1.96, 2.12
